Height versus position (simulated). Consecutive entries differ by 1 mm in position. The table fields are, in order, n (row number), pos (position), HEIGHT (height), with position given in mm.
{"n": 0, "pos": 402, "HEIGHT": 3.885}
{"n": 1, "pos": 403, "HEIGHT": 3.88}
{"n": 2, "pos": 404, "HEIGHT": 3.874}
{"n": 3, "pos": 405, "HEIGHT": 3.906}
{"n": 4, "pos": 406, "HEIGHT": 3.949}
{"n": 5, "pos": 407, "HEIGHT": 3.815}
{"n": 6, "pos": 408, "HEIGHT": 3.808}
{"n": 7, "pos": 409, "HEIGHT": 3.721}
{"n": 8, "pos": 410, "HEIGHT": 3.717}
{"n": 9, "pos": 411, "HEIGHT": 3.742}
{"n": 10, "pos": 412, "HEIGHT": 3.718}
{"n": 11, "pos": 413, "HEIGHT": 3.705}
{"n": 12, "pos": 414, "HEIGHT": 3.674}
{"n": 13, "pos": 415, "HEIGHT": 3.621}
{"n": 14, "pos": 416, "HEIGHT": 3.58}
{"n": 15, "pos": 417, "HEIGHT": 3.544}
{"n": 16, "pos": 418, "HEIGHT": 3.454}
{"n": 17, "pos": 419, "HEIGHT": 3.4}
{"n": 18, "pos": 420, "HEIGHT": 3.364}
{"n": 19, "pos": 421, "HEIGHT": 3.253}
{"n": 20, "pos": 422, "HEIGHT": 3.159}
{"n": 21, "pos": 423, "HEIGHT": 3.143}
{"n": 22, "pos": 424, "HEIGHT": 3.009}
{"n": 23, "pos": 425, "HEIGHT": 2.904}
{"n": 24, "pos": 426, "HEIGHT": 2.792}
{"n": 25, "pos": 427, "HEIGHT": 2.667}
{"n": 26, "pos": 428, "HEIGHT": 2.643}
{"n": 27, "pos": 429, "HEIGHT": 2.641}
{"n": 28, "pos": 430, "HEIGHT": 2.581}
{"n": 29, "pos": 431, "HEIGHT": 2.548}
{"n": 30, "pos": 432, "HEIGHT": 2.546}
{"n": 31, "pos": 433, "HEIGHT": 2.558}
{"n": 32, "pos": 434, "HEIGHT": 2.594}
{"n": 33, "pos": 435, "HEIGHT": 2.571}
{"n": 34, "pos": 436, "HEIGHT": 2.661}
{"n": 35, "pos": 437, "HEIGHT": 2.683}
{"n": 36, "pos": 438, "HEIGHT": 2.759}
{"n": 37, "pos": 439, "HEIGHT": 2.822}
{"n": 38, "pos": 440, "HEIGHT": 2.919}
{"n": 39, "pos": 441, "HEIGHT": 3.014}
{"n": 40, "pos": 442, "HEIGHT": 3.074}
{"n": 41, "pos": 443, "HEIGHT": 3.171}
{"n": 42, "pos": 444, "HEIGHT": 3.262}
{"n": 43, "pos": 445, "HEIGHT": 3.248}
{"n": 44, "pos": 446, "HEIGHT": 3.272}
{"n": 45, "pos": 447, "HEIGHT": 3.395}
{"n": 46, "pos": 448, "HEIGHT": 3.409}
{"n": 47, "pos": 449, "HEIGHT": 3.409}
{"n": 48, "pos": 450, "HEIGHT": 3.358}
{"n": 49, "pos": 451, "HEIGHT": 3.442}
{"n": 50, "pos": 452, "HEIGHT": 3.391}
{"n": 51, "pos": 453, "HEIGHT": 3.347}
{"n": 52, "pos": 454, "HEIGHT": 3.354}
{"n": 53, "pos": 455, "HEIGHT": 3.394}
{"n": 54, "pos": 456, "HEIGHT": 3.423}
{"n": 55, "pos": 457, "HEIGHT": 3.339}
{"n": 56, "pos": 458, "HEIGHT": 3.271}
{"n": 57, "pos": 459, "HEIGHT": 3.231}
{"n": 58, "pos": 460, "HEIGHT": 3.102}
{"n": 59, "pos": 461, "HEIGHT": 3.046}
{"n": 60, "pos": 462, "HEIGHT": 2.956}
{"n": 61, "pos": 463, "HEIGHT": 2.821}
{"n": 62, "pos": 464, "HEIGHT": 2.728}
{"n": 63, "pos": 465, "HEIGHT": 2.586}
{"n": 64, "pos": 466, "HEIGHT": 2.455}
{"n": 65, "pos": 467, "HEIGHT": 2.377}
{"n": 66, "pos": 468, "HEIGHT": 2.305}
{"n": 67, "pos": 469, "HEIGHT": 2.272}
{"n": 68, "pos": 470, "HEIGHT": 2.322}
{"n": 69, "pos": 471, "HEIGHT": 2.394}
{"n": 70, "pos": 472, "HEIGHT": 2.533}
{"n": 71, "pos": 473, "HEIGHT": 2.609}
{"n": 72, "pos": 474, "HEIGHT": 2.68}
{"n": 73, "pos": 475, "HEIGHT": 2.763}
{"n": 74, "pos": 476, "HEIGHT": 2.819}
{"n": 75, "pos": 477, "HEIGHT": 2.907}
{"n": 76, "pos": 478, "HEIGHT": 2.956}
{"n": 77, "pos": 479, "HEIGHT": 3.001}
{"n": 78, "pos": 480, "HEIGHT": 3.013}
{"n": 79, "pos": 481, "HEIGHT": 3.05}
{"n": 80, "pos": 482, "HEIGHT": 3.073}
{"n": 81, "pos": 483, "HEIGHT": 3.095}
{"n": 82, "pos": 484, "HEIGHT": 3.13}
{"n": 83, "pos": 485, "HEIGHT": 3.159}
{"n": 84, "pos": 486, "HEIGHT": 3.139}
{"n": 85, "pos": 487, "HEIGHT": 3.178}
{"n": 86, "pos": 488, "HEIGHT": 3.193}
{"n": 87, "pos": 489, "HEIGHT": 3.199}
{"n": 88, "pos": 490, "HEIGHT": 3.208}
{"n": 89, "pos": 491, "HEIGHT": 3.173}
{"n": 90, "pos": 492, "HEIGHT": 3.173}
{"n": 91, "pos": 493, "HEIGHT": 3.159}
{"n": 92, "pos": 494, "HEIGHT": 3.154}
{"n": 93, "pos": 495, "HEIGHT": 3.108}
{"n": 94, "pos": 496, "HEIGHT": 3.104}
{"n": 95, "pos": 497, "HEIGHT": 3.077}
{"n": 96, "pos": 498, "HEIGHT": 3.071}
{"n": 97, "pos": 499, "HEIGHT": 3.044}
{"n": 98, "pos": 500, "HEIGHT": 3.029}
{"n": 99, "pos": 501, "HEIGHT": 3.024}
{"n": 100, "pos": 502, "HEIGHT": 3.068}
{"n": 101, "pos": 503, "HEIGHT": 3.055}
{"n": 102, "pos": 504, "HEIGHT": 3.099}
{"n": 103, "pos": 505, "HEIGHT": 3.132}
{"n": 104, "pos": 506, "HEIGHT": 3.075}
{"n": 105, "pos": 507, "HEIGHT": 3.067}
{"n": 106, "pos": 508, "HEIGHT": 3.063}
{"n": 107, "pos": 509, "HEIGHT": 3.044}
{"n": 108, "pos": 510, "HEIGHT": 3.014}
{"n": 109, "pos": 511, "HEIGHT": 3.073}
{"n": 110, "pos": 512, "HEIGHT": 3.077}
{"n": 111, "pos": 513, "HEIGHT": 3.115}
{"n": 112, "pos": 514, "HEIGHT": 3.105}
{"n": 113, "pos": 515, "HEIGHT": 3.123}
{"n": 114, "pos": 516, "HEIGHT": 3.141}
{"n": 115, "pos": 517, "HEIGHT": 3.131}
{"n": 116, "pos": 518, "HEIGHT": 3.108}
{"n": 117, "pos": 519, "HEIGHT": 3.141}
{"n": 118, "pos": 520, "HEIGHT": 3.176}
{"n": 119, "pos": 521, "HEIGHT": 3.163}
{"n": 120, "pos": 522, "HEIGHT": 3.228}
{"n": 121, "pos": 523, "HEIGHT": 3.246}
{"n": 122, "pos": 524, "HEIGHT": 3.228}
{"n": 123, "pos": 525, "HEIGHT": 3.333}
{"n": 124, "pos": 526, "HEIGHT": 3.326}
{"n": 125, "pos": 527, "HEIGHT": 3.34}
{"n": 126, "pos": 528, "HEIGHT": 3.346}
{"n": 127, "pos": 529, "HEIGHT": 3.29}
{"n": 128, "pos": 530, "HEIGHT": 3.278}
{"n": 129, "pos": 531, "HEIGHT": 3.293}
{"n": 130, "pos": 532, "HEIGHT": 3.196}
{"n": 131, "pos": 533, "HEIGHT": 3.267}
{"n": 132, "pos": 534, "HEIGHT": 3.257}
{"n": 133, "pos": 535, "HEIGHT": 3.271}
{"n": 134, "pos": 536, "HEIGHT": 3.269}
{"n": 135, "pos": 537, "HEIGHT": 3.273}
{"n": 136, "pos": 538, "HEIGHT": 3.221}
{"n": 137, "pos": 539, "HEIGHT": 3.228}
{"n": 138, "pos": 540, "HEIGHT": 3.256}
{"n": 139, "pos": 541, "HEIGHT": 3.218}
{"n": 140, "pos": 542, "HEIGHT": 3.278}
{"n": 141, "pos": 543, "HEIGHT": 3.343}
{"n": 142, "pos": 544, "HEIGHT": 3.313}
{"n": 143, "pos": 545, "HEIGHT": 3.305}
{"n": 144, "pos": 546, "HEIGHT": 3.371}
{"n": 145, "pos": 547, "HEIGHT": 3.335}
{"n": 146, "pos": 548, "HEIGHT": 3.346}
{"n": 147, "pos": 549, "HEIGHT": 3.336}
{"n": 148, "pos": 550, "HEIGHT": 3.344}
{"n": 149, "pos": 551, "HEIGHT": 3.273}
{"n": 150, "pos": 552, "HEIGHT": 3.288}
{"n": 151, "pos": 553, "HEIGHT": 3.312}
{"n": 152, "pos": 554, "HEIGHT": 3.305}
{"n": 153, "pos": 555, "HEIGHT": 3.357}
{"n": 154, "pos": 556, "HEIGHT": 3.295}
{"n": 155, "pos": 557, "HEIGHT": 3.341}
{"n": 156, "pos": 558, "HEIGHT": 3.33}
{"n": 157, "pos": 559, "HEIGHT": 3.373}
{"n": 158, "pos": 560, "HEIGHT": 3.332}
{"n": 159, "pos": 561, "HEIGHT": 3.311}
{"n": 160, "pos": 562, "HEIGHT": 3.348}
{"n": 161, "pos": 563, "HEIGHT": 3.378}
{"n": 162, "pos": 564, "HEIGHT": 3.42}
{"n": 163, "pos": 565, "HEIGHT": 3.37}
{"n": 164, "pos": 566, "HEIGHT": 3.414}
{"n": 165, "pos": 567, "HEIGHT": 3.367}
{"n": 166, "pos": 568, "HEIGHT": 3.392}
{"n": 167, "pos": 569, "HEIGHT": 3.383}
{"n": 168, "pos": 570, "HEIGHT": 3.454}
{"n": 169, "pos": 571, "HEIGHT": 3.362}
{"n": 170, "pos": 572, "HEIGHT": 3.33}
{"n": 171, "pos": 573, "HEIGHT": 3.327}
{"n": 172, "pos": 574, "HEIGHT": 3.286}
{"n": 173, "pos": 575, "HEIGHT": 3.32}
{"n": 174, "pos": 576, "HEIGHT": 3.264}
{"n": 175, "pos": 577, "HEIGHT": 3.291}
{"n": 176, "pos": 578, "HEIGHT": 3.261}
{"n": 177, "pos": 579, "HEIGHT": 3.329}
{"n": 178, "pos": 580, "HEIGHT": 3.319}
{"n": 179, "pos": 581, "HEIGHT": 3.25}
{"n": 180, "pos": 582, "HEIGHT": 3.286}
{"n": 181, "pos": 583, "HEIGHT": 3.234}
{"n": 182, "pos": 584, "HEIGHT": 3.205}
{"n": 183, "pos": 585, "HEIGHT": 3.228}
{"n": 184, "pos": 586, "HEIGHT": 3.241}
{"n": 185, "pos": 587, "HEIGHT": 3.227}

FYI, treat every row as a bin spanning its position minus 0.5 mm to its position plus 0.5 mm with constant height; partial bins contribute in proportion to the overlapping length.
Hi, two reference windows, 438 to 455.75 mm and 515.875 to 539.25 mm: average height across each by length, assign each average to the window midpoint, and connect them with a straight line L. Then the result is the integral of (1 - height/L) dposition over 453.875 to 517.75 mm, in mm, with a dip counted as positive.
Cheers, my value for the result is 4.91 mm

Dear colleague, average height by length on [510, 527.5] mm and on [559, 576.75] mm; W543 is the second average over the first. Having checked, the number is 1.06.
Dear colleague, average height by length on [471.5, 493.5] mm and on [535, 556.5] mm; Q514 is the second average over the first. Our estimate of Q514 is 1.10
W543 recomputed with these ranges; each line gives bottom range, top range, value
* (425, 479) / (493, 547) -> 1.10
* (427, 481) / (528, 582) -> 1.14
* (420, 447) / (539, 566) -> 1.15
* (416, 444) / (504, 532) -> 1.08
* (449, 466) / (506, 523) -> 0.99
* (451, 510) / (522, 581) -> 1.11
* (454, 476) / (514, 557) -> 1.16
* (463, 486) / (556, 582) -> 1.22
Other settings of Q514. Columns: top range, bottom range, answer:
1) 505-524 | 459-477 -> 1.17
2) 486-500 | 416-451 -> 1.04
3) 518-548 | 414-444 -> 1.10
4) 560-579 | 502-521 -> 1.08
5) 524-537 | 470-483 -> 1.17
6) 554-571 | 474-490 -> 1.11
